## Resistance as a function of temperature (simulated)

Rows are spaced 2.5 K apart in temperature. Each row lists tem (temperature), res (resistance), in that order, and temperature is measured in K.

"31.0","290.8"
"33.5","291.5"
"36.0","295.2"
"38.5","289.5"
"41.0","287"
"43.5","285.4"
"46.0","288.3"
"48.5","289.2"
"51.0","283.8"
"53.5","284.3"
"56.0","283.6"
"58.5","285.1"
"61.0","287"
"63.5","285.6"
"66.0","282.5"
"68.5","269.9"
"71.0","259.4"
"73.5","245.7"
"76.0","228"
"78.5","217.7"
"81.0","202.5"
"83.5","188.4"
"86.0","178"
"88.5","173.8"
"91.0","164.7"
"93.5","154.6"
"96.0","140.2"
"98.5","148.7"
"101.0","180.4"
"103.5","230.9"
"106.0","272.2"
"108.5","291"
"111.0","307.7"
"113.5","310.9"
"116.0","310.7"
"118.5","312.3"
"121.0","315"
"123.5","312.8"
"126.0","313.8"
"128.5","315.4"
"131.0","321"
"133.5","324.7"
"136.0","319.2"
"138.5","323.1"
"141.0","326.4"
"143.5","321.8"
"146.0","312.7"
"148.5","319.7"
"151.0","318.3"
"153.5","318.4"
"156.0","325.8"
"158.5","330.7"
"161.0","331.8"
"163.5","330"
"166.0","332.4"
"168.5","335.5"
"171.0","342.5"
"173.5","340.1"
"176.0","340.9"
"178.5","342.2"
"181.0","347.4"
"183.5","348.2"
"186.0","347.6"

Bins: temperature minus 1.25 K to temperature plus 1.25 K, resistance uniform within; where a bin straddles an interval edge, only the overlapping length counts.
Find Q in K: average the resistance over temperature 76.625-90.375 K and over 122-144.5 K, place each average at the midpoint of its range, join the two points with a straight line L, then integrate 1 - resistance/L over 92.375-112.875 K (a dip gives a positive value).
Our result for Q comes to 2.2 K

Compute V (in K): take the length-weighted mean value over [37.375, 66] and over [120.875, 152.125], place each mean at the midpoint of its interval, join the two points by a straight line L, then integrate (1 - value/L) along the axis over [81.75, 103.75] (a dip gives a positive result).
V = 9.5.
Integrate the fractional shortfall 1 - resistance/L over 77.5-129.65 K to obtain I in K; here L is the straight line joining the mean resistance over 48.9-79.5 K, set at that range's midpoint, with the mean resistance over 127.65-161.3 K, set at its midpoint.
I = 10.0 K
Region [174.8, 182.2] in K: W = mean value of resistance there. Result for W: 343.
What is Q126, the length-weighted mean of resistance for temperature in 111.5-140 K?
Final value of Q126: 316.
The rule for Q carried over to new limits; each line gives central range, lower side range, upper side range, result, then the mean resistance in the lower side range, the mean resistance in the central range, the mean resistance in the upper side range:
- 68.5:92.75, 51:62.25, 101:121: 6.5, 285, 209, 285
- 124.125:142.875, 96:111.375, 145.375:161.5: -2.4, 227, 320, 322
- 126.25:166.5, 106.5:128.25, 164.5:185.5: 0.2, 308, 323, 341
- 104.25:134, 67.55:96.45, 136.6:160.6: -4.2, 203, 307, 322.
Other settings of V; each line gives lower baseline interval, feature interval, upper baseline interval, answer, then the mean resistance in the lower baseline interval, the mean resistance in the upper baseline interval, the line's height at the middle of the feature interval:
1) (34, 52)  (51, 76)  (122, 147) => 1.8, 289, 319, 295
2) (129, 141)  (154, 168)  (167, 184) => 0.2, 322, 342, 335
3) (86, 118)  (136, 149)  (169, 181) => -1.4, 224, 342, 289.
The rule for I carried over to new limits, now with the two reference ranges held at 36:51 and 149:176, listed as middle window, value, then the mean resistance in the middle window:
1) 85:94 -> 4.0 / 169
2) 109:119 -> 0.1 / 309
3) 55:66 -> 0.3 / 285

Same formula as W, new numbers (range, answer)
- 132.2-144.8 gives 323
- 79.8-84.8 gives 195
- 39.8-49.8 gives 287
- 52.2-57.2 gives 284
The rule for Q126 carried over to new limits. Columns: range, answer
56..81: 260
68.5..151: 262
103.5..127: 301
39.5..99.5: 239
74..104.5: 185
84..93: 172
